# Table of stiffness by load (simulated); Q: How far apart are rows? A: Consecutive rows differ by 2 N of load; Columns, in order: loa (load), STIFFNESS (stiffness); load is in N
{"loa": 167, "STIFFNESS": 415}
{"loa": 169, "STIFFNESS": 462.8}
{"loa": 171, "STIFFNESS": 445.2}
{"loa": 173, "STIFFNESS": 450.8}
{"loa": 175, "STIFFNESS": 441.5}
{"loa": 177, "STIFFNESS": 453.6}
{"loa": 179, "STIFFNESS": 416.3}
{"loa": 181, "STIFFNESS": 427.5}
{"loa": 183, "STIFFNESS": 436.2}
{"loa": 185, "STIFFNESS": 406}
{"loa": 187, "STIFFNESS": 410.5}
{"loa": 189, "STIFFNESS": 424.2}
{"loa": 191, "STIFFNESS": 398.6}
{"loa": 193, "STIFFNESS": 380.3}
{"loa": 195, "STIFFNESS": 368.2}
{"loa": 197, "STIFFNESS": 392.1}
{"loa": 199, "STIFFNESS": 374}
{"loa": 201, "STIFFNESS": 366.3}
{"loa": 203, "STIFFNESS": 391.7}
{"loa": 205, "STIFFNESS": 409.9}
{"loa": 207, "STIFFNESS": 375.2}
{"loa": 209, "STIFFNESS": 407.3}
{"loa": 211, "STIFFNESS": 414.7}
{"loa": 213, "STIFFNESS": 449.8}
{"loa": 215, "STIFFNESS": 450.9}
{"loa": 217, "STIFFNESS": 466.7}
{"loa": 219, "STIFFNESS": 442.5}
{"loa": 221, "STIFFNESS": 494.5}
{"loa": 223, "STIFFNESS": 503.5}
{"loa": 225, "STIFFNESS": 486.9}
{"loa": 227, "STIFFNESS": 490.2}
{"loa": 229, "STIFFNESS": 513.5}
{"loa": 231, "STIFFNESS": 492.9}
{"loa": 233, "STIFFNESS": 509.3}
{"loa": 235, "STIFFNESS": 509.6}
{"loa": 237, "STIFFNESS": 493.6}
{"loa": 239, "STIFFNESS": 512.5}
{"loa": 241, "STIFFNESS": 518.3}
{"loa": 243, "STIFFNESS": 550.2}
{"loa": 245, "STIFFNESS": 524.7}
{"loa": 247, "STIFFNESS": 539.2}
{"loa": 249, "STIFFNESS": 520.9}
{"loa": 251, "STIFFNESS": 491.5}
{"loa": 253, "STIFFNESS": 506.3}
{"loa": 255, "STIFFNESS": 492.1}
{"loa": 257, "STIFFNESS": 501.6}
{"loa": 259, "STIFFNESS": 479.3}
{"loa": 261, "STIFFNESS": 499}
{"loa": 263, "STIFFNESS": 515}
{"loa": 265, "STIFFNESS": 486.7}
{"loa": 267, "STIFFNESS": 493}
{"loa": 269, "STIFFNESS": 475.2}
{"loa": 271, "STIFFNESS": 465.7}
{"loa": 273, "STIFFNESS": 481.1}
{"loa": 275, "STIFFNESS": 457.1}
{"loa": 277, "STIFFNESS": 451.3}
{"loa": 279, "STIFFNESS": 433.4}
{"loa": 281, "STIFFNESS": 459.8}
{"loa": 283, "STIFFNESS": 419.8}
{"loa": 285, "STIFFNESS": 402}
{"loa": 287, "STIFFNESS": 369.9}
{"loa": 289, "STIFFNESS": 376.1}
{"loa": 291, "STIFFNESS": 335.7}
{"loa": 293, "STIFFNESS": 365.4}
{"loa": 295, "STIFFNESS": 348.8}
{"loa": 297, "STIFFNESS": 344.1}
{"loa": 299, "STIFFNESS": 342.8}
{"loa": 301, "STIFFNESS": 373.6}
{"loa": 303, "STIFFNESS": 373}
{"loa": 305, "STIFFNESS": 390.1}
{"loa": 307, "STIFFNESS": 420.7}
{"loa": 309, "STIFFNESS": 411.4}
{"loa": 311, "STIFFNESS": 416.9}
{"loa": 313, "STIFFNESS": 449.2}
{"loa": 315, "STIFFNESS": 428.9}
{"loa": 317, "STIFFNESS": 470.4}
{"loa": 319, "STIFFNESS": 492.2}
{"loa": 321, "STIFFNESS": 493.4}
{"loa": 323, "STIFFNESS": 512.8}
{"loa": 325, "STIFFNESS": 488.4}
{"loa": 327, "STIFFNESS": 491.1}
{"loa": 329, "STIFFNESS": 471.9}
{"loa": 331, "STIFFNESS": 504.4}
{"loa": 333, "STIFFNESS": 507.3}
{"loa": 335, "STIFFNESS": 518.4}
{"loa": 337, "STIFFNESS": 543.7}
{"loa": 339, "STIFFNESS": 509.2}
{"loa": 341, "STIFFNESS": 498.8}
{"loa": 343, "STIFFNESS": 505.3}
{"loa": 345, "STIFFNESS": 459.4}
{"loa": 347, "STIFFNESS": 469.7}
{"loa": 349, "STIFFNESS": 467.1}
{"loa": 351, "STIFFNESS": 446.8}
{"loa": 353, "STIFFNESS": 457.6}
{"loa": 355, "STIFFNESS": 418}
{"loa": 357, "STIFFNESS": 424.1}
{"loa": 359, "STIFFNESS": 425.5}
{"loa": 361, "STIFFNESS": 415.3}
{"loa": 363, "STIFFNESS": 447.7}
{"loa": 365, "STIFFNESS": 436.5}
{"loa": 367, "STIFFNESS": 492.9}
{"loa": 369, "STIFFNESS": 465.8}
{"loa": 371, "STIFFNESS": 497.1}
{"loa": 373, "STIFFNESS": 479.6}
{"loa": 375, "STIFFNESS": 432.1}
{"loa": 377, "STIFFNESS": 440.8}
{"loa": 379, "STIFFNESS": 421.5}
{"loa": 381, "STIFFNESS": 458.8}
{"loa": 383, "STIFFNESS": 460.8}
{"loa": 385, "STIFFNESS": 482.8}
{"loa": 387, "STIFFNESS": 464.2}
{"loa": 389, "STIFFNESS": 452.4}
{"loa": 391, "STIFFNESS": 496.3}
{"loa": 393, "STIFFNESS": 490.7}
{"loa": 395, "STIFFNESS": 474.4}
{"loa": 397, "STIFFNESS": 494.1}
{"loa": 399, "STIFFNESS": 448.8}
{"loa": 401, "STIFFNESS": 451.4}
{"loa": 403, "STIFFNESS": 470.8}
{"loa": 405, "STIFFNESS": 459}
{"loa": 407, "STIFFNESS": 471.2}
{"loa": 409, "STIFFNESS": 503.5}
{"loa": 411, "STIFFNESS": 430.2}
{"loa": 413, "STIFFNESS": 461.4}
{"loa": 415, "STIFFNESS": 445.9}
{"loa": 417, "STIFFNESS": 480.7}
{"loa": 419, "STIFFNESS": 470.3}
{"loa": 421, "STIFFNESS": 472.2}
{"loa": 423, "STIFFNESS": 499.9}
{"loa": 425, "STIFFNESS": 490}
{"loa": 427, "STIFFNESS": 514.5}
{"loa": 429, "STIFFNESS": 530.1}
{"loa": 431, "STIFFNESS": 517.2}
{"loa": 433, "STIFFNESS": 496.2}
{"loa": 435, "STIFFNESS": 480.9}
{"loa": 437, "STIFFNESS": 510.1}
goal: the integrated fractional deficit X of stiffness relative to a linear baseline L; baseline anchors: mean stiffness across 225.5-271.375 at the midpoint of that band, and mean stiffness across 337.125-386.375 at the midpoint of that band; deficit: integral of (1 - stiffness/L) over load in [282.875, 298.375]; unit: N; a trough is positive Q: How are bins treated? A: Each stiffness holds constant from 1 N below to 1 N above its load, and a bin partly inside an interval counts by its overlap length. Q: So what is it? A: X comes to 3.8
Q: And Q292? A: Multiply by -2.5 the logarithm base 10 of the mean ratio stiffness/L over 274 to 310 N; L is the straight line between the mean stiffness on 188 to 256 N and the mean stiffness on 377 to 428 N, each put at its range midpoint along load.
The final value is 0.18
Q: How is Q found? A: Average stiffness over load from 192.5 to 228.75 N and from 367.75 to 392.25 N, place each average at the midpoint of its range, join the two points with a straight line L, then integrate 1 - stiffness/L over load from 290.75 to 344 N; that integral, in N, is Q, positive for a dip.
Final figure 0.5 N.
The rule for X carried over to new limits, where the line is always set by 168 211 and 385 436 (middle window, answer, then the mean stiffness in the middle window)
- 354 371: 0.7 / 444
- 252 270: -2.5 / 494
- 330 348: -1.8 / 502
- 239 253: -3.1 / 522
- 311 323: -0.4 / 466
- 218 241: -3.9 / 496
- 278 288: 0.5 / 417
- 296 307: 1.9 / 370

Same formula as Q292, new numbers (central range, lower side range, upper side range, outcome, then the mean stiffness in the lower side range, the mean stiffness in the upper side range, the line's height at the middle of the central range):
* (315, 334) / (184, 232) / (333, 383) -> -0.07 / 430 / 465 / 457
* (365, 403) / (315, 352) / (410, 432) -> 0.04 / 490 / 483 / 486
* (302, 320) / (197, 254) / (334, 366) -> 0.09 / 470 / 465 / 467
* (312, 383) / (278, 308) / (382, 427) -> -0.11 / 384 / 472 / 427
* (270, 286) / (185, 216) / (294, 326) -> -0.08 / 401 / 422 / 416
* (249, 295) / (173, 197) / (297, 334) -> -0.04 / 415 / 444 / 434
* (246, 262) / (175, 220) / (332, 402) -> -0.17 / 413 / 467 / 431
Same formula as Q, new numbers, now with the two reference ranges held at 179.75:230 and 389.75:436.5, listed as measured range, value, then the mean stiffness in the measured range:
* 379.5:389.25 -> 0.22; 463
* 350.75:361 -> 0.75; 432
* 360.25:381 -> 0.71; 454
